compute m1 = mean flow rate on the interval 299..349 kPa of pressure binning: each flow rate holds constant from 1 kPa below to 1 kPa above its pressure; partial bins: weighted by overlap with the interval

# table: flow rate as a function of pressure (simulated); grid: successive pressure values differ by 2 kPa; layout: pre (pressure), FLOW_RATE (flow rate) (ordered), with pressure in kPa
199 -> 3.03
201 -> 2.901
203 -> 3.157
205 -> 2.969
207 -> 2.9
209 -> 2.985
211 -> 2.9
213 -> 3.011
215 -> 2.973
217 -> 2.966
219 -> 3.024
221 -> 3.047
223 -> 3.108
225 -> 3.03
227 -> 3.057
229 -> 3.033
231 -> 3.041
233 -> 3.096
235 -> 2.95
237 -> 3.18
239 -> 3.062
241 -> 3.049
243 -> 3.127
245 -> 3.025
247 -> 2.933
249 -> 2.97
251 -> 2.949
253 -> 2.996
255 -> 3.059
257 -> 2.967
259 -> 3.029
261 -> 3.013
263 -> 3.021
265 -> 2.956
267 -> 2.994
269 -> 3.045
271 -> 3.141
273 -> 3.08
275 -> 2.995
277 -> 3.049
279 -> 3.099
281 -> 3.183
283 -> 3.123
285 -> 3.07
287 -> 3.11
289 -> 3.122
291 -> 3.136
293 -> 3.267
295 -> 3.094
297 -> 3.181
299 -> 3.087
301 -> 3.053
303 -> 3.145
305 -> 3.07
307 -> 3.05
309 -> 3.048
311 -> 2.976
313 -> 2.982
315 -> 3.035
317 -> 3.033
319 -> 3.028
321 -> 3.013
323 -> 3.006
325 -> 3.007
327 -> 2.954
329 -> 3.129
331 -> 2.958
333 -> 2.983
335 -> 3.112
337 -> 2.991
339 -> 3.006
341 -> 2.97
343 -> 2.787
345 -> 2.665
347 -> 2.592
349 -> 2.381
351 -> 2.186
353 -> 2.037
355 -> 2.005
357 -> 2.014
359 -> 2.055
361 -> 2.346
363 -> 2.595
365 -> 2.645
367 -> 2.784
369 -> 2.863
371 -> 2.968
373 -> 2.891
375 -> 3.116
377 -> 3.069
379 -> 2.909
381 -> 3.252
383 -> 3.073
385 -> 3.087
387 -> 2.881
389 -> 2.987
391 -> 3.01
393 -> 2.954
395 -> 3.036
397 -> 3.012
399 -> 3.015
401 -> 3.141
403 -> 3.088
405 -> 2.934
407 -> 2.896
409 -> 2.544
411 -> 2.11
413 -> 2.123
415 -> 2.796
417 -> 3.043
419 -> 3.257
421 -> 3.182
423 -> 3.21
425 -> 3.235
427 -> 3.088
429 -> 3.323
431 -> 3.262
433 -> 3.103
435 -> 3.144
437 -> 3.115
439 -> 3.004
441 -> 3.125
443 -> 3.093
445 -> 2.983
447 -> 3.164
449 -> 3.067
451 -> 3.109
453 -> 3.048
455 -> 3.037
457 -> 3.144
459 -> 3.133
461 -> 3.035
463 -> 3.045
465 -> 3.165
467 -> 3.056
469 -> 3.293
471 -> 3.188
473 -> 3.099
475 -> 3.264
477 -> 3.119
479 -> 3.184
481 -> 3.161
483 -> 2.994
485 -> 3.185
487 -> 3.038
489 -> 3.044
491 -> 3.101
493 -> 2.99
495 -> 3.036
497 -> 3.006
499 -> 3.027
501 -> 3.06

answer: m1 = 2.97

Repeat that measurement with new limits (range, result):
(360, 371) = 2.68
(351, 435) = 2.85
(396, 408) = 3.01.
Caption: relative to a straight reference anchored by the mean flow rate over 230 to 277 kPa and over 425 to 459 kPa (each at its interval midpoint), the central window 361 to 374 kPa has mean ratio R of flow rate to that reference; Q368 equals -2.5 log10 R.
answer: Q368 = 0.12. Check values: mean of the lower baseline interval 3.03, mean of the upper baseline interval 3.12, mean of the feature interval 2.76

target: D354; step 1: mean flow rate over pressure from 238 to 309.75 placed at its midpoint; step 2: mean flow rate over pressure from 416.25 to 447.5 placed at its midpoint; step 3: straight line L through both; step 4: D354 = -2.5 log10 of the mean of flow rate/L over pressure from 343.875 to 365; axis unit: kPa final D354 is 0.32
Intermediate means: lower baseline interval 3.06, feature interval 2.31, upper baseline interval 3.15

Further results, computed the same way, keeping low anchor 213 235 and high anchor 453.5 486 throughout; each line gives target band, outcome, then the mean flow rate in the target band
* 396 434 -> 0.05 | 2.97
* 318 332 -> 0.02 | 3.01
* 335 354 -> 0.16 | 2.65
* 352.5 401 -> 0.11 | 2.79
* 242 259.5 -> 0.01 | 3.01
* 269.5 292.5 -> -0.02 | 3.1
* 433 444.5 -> 0.01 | 3.09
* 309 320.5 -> 0.02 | 3.01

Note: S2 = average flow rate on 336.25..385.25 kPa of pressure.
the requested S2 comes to 2.68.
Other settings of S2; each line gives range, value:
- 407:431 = 2.92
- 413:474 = 3.1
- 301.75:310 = 3.08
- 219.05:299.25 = 3.06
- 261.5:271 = 3.02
